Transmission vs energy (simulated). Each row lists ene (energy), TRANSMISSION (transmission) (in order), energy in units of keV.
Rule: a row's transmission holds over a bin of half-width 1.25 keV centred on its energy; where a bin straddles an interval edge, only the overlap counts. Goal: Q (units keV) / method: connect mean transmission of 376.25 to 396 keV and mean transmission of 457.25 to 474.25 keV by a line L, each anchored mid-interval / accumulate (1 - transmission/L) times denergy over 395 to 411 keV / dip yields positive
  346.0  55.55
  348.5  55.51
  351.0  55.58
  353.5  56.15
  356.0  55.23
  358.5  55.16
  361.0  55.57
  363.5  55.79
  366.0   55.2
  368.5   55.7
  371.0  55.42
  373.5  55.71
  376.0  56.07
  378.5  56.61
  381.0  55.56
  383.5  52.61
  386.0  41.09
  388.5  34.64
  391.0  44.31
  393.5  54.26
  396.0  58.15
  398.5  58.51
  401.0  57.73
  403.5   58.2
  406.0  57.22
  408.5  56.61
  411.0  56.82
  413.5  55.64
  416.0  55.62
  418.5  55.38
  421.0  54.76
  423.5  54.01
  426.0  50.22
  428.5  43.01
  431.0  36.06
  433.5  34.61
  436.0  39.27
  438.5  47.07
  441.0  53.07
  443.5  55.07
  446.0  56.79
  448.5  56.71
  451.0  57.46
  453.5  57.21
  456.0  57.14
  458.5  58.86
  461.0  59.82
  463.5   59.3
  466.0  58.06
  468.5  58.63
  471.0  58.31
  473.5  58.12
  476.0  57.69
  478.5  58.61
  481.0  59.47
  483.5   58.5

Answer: -1.9 keV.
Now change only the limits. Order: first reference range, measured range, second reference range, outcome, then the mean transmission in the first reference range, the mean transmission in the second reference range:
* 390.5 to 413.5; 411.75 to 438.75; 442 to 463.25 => 4.1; 56.1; 57.4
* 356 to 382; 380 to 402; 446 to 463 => 2.2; 55.7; 57.9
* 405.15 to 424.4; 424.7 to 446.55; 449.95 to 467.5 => 4.3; 55.8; 58.3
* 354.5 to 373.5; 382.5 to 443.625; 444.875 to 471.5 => 6.8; 55.5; 58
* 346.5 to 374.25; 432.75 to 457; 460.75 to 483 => 2.6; 55.5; 58.6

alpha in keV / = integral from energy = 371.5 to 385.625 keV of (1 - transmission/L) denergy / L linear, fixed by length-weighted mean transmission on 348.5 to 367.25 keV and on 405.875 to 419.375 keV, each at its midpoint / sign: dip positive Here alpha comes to 0.3 keV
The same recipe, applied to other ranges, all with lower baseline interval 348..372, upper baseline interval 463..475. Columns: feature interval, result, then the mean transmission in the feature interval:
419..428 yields 0.76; 52.4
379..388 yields 1.13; 49.1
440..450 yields 0.39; 55.5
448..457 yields 0.13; 57.2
